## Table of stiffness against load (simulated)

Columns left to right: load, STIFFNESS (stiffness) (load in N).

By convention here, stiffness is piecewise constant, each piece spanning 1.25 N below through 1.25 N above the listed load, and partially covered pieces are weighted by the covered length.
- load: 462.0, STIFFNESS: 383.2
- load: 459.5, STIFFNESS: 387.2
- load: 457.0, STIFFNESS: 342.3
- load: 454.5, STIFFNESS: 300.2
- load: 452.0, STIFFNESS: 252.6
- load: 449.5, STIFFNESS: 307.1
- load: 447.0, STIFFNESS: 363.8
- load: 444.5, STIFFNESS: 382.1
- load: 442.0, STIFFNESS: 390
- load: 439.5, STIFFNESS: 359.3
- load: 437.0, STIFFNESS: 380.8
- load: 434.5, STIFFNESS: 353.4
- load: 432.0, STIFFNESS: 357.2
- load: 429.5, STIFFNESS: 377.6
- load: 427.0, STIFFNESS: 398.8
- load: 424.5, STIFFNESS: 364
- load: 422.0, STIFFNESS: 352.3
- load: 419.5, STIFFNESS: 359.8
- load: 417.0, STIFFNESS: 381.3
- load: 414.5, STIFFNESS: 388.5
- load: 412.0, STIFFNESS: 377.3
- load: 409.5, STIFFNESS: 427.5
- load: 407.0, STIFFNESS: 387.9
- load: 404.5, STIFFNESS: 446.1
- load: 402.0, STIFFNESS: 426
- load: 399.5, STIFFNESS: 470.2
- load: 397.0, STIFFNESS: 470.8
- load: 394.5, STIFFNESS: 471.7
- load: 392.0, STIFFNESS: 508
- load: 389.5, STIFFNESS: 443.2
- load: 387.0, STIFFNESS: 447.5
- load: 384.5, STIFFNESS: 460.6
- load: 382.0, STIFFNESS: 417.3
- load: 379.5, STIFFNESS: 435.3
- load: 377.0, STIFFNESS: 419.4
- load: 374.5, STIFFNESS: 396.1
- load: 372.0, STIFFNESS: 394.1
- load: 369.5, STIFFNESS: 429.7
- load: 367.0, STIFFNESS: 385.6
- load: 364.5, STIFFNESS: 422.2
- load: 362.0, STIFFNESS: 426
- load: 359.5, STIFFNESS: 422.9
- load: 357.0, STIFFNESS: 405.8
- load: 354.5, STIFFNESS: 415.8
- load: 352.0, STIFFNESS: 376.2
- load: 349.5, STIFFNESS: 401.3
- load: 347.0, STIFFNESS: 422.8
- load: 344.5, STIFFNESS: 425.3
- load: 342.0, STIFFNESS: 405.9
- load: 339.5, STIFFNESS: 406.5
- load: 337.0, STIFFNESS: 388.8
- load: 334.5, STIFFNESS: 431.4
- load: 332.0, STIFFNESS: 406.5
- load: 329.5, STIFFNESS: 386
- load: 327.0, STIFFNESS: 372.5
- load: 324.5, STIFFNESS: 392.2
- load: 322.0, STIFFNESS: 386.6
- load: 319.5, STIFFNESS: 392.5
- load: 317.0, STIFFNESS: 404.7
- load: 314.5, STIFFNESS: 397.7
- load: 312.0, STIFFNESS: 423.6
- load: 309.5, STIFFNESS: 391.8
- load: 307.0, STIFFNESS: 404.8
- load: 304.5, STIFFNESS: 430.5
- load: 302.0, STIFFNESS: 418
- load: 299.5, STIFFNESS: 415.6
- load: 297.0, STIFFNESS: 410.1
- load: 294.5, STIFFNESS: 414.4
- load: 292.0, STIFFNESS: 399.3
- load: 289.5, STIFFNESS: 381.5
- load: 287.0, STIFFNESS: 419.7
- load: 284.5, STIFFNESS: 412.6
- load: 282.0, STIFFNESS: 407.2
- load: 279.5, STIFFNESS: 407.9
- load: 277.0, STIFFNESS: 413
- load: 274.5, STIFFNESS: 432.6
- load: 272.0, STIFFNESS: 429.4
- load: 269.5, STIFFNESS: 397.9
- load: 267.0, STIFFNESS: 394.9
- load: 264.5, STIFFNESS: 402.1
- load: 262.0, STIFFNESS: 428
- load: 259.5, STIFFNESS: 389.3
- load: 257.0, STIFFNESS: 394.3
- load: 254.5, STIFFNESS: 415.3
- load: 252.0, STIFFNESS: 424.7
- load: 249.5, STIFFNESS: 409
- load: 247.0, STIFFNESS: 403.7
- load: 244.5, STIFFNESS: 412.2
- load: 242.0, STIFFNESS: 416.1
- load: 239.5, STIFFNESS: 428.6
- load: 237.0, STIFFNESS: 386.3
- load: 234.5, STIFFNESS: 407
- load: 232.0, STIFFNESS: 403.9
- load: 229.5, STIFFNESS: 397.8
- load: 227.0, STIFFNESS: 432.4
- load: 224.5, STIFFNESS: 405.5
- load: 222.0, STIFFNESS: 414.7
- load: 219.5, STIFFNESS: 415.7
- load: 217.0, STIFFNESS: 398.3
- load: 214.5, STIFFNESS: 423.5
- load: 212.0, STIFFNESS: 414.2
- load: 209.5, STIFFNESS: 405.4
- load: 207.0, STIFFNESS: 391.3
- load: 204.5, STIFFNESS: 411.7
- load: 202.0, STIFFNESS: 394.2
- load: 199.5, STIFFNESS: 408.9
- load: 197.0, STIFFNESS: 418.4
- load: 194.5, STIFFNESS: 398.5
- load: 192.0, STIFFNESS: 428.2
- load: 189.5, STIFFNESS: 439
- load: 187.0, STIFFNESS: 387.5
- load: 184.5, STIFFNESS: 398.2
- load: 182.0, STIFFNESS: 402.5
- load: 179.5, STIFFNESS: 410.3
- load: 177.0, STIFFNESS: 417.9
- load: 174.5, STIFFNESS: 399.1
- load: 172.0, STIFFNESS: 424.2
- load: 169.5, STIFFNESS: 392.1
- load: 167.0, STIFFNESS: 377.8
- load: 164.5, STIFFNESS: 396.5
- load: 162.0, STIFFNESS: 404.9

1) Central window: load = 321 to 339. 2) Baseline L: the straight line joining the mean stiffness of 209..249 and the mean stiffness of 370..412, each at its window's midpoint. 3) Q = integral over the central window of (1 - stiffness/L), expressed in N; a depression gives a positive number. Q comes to 1.3 N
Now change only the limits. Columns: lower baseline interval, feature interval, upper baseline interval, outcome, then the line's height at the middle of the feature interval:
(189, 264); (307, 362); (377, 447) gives 0.8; 409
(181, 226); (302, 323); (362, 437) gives 0.3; 411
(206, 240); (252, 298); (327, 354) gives -0.3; 406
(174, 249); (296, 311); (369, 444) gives -0.1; 409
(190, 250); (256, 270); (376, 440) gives 0.3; 410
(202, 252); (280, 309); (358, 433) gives 0.1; 412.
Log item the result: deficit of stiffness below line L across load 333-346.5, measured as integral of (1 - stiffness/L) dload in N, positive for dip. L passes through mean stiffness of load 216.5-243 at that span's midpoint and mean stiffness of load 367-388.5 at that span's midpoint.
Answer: 0.24 N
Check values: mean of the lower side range 410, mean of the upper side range 423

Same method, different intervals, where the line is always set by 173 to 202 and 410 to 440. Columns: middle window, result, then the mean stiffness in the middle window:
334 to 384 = -3.8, 412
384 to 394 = -2.3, 466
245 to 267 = -0.5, 408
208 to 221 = -0.2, 411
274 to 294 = -0.7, 409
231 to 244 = -0.2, 409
